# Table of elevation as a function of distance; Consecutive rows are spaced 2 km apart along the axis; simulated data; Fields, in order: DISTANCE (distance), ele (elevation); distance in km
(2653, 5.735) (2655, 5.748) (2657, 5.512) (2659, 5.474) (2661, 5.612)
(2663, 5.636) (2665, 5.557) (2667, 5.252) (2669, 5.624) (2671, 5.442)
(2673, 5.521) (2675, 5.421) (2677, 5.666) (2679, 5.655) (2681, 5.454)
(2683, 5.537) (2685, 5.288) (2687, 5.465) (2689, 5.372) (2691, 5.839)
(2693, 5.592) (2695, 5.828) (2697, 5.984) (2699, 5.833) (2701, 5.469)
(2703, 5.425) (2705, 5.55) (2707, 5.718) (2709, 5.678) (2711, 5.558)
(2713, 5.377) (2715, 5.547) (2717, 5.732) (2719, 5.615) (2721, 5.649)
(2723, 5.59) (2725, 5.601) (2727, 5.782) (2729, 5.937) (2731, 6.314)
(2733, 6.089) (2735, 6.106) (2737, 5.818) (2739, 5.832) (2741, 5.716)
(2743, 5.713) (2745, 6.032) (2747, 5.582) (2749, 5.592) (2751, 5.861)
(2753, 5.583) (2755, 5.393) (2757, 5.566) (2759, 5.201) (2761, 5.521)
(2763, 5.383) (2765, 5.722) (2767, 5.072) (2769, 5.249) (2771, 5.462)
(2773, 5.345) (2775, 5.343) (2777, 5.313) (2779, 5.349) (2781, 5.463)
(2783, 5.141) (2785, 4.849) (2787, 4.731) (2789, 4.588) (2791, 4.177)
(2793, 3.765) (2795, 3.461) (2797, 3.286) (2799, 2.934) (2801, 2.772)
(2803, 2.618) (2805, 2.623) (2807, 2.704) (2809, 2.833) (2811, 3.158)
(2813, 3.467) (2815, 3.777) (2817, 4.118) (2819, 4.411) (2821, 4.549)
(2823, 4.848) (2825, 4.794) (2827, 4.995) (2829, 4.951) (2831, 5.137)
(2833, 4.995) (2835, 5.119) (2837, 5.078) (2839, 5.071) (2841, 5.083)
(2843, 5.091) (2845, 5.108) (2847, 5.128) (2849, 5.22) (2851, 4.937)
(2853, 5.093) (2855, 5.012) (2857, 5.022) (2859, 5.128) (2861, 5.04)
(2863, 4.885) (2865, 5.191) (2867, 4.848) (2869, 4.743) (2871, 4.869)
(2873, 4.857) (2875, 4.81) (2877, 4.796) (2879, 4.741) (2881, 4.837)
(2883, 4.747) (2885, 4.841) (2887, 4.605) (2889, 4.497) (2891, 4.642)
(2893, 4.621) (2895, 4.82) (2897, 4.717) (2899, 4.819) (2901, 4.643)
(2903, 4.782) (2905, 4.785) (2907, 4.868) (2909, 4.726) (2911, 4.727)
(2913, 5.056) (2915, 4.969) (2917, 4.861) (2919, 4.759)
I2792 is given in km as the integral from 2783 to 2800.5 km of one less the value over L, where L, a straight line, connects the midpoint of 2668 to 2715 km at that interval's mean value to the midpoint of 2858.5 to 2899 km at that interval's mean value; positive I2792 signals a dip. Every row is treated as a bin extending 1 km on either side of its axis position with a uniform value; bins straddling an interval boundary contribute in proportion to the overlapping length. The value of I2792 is 3.94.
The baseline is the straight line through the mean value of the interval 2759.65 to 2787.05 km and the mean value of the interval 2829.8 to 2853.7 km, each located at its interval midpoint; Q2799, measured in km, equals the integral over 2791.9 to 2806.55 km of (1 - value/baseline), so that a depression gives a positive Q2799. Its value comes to 6.1 km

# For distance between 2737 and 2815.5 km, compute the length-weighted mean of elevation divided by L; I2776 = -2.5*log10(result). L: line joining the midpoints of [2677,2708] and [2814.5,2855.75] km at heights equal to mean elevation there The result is 0.11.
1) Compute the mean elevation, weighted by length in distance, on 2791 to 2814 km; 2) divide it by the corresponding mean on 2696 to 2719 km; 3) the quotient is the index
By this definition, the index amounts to 0.55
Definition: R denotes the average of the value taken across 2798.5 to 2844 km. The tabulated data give 4.15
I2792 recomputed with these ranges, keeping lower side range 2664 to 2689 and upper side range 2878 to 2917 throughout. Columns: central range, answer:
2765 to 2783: -0.59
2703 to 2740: -2.80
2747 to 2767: -1.12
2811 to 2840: 2.22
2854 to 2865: -0.33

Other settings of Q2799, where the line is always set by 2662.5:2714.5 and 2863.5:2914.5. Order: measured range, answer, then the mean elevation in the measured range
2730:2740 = -1.2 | 6.03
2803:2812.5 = 4.2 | 2.84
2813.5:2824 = 1.6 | 4.3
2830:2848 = -0.4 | 5.09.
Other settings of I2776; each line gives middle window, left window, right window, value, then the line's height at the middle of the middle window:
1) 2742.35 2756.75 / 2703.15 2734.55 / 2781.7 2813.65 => -0.16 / 4.89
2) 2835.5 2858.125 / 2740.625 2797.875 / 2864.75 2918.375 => -0.03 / 4.92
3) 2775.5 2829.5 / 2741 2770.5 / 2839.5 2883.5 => 0.29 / 5.29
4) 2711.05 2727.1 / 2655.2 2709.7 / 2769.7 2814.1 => -0.11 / 5.07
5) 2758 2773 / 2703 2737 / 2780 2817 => -0.18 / 4.55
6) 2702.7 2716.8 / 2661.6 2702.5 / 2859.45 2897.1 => -0.02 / 5.46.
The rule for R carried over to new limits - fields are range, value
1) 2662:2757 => 5.65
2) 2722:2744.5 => 5.87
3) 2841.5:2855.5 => 5.09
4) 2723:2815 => 4.89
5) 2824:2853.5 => 5.05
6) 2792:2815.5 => 3.1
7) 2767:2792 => 5.08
